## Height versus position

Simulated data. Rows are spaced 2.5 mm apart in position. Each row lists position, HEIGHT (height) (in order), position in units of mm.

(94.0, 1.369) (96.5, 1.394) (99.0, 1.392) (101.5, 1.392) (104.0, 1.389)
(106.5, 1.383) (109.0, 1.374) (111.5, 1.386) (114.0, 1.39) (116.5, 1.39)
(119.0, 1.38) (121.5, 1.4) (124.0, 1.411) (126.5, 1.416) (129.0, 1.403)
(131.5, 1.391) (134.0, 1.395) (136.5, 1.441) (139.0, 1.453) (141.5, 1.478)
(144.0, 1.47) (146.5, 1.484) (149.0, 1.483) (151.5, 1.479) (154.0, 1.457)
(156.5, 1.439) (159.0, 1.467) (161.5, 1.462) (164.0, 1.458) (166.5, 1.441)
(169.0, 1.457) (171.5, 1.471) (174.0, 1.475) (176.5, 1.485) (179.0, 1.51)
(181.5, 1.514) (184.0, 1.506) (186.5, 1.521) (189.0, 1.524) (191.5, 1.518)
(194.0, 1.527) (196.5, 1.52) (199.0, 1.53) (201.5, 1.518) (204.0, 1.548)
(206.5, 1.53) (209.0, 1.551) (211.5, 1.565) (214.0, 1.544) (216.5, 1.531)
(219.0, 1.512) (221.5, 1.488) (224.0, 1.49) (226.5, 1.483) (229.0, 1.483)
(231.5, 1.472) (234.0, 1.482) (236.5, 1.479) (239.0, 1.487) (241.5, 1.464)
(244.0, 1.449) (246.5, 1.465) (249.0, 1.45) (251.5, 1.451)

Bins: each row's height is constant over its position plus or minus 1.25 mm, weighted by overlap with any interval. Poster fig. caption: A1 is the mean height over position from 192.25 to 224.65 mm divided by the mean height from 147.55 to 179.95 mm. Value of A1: 1.0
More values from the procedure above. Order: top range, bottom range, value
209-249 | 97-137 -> 1.07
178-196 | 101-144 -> 1.08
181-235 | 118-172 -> 1.05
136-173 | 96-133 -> 1.05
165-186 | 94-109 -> 1.07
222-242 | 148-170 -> 1.01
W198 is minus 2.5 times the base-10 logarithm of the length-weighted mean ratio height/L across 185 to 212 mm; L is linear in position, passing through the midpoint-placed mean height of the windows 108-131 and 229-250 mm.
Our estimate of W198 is -0.06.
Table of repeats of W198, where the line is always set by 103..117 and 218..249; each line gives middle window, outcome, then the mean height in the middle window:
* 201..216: -0.06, 1.54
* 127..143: -0.02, 1.43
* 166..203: -0.05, 1.5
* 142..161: -0.04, 1.47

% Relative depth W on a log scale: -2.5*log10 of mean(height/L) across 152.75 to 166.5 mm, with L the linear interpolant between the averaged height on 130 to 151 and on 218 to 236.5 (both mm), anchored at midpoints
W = 0.00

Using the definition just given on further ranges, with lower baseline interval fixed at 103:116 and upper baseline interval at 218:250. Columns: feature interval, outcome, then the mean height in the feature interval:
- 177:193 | -0.05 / 1.51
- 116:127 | 0.00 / 1.4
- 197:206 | -0.06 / 1.53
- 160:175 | -0.02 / 1.46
